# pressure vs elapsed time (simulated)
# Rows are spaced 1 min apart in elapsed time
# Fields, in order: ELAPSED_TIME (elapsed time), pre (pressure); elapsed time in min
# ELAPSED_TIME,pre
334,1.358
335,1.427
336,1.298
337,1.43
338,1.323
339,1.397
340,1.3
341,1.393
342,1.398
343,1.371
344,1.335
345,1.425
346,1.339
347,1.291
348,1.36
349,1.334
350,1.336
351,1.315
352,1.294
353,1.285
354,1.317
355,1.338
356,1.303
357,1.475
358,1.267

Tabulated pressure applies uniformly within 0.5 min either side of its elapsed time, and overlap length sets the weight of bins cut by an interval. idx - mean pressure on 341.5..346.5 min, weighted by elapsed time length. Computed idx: 1.37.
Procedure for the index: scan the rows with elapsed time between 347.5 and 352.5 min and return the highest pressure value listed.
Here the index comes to 1.36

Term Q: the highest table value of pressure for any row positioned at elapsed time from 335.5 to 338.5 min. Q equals 1.43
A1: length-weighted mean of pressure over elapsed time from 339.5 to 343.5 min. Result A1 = 1.37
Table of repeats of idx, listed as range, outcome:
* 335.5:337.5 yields 1.36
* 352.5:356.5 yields 1.31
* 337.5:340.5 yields 1.34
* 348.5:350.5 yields 1.33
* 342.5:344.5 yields 1.35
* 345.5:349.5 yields 1.33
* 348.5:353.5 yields 1.31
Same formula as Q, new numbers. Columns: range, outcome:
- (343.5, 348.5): 1.425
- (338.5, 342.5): 1.398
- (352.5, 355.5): 1.338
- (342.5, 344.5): 1.371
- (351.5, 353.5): 1.294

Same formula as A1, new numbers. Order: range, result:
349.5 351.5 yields 1.33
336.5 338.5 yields 1.38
